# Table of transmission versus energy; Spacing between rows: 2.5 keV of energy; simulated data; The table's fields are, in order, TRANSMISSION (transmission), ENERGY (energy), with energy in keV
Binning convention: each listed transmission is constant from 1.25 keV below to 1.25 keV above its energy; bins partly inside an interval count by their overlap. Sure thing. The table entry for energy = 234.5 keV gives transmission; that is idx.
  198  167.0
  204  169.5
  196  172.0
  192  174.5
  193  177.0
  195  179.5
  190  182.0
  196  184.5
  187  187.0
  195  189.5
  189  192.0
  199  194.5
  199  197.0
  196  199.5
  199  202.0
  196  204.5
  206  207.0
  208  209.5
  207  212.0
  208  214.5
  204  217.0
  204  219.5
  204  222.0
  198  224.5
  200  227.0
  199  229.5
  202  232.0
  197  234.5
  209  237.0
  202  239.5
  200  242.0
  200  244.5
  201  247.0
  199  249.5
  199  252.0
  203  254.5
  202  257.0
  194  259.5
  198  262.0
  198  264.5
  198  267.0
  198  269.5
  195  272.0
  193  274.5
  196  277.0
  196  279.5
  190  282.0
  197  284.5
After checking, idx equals 197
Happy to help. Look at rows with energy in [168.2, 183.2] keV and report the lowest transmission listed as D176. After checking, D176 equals 190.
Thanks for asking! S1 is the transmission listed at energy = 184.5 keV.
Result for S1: 196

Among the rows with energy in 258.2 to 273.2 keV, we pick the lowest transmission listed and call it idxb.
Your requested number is 194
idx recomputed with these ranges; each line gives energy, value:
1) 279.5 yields 196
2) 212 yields 207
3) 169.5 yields 204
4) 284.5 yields 197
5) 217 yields 204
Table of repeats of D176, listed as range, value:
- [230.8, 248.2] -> 197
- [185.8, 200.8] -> 187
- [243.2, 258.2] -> 199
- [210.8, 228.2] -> 198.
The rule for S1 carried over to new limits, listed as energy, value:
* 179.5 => 195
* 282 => 190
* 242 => 200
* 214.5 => 208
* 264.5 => 198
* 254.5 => 203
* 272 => 195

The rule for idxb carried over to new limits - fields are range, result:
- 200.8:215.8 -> 196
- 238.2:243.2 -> 200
